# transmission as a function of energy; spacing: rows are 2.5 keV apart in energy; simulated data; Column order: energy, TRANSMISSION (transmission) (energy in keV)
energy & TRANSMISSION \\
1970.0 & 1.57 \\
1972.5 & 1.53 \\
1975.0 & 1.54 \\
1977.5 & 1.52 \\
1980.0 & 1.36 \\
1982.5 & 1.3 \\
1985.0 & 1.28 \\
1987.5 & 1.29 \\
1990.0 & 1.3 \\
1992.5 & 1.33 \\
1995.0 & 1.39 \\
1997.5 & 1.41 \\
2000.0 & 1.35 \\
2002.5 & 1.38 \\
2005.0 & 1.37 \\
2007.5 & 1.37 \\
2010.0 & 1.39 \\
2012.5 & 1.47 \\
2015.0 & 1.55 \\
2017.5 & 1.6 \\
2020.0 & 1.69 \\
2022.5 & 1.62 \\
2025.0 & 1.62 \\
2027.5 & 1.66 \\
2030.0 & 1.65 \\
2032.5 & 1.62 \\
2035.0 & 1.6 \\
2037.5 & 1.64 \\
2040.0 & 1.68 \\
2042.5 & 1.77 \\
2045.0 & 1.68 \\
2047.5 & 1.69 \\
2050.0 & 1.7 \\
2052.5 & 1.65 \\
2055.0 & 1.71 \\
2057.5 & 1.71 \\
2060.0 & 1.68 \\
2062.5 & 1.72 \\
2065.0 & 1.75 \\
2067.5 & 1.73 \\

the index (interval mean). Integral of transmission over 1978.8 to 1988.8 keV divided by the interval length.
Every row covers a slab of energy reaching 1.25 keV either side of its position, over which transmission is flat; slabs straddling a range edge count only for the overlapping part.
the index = 1.31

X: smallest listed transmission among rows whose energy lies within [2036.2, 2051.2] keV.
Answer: 1.64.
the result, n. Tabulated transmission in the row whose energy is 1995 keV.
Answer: 1.39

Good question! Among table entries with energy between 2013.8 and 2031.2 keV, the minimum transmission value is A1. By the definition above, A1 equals 1.55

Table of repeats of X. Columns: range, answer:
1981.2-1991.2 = 1.28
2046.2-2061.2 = 1.65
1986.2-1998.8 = 1.29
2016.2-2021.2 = 1.6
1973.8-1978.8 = 1.52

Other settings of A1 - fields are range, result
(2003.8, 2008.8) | 1.37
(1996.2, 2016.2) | 1.35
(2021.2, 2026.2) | 1.62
